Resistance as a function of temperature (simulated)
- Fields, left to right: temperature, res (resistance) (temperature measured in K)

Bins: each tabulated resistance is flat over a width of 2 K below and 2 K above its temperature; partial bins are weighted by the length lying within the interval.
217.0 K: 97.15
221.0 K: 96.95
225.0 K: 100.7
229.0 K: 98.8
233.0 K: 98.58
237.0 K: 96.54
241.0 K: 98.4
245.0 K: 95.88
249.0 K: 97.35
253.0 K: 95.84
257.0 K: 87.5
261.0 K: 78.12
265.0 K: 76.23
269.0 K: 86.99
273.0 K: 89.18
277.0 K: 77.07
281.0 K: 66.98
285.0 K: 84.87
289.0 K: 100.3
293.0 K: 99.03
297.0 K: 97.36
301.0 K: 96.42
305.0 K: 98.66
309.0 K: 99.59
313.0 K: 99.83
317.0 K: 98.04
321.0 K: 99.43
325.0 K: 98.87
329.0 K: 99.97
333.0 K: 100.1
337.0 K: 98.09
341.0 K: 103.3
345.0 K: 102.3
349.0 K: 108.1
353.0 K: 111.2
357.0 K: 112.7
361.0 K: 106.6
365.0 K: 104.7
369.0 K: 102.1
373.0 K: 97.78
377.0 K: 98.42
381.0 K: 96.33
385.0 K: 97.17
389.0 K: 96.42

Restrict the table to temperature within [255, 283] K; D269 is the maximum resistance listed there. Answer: 89.18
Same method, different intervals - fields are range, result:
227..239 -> 98.8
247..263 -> 97.35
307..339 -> 100.1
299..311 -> 99.59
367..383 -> 102.1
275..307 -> 100.3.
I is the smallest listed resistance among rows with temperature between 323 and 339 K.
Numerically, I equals 98.09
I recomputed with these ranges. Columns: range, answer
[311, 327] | 98.04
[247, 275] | 76.23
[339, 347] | 102.3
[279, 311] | 66.98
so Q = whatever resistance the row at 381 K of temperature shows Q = 96.33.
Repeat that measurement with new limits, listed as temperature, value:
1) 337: 98.09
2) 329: 99.97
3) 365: 104.7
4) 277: 77.07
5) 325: 98.87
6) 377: 98.42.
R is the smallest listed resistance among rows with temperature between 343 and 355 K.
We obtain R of 102.3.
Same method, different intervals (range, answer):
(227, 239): 96.54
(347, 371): 102.1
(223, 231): 98.8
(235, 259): 87.5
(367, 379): 97.78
